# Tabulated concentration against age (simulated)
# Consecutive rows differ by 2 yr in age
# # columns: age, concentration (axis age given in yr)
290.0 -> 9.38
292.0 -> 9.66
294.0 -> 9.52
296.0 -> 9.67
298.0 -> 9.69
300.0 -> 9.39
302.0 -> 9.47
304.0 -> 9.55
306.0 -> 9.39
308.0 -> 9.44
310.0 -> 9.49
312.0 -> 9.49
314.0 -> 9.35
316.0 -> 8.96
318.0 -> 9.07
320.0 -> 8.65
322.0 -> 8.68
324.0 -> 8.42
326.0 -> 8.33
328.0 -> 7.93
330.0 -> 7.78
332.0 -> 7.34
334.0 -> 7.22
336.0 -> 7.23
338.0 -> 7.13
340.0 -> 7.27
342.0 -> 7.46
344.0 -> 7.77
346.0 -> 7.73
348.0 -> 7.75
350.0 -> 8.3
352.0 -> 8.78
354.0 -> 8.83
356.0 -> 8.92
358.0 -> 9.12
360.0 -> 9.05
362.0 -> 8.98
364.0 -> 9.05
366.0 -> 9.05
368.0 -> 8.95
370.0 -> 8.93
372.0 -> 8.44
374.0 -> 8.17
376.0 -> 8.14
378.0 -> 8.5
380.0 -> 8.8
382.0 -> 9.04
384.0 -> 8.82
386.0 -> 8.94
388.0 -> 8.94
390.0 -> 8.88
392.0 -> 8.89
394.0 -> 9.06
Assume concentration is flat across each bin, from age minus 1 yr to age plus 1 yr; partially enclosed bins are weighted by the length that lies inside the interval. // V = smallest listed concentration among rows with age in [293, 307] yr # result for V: 9.39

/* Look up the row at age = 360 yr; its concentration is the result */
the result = 9.05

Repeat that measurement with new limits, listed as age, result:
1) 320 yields 8.65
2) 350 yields 8.3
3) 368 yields 8.95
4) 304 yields 9.55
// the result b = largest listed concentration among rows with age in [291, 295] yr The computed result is 9.66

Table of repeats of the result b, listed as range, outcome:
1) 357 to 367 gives 9.12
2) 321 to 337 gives 8.68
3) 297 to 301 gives 9.69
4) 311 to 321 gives 9.49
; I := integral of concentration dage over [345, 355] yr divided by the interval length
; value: 8.28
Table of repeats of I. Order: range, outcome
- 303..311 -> 9.47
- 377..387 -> 8.82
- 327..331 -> 7.86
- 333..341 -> 7.21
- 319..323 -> 8.66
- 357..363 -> 9.05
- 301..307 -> 9.47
